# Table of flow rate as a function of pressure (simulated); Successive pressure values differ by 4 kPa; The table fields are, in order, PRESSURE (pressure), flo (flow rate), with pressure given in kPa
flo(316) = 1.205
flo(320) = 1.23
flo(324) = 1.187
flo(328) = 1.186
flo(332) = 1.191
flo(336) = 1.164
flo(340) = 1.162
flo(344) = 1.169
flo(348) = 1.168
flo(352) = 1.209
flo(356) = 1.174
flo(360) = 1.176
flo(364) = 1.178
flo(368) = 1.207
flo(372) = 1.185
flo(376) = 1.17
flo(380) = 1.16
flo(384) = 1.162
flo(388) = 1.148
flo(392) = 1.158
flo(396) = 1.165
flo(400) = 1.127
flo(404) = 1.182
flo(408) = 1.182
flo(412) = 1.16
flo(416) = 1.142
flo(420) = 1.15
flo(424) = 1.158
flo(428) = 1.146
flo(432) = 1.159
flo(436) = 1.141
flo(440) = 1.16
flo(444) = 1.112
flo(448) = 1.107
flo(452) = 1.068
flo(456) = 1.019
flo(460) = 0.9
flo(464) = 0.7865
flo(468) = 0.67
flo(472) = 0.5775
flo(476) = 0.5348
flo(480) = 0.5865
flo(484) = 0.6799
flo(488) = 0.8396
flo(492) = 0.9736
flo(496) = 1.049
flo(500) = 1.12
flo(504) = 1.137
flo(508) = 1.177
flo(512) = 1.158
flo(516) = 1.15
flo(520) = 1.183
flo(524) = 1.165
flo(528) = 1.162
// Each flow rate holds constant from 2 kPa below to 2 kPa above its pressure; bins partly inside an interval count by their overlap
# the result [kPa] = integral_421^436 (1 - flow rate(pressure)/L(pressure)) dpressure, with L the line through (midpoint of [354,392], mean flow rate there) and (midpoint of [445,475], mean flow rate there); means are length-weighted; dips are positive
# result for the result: -2.6 kPa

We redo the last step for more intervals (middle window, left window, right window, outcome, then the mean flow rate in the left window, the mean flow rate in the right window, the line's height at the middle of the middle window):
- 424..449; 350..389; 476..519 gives -1.7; 1.18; 0.971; 1.07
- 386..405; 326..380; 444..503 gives -1.5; 1.18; 0.865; 1.07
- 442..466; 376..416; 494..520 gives 3.1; 1.16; 1.14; 1.15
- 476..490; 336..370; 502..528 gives 5.9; 1.18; 1.16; 1.17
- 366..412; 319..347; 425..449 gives -0.3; 1.18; 1.14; 1.16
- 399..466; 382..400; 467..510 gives -4.7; 1.15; 0.854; 1.03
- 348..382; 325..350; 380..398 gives -0.5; 1.17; 1.16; 1.17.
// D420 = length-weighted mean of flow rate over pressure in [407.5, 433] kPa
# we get 1.16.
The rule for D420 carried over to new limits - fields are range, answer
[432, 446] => 1.14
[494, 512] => 1.12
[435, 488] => 0.866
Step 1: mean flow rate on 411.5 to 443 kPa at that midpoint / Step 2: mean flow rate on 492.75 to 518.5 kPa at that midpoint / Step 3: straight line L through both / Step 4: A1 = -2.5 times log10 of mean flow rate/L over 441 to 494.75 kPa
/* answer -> 0.32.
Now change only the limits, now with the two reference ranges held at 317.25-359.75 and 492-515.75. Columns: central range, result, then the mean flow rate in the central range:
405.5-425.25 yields -0.006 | 1.16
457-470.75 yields 0.390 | 0.791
